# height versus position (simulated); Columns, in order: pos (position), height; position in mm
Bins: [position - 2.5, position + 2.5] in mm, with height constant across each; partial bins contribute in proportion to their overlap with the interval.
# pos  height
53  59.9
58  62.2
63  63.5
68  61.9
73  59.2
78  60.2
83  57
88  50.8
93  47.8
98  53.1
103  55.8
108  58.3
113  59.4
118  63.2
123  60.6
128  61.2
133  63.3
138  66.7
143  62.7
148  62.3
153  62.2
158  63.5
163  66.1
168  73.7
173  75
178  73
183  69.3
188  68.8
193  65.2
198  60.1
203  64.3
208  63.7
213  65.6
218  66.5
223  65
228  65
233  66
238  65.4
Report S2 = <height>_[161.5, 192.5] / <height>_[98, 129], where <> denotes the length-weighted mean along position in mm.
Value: 1.20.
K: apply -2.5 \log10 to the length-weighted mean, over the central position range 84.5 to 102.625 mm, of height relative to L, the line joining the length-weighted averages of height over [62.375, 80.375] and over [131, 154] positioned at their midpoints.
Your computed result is 0.20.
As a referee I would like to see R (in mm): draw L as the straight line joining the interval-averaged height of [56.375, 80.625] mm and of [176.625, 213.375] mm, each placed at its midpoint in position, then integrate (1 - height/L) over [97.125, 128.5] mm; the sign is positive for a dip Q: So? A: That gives 2.03 mm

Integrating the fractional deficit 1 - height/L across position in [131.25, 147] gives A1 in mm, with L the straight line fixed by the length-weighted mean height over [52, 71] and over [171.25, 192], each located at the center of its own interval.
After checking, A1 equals 0.9 mm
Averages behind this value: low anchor 62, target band 64.1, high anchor 70.9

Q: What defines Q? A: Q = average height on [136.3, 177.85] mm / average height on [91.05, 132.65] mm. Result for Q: 1.2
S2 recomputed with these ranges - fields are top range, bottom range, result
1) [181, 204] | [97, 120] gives 1.13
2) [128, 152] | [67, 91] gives 1.11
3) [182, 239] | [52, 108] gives 1.14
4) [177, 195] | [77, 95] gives 1.28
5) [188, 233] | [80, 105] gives 1.22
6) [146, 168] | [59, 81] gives 1.06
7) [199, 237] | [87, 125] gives 1.15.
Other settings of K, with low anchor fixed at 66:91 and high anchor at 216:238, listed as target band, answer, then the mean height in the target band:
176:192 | -0.11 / 69.8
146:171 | -0.07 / 65.8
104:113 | 0.02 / 58.2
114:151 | -0.04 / 62.7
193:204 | 0.02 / 62.6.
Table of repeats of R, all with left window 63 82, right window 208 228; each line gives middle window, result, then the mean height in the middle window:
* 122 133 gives 0.2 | 61.5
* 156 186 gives -3.0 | 70.2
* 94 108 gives 1.6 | 54.4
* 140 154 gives 0.1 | 62.6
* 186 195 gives -0.4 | 67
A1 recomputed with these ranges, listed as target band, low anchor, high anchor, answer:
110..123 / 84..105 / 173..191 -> -0.95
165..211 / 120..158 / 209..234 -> -2.66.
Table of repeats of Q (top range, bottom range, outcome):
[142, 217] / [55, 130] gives 1.14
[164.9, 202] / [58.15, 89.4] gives 1.16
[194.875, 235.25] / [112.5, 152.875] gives 1.03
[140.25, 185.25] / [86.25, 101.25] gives 1.33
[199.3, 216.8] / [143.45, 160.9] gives 1.03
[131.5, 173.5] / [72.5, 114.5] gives 1.19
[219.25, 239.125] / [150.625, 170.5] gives 0.99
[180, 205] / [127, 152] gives 1.04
